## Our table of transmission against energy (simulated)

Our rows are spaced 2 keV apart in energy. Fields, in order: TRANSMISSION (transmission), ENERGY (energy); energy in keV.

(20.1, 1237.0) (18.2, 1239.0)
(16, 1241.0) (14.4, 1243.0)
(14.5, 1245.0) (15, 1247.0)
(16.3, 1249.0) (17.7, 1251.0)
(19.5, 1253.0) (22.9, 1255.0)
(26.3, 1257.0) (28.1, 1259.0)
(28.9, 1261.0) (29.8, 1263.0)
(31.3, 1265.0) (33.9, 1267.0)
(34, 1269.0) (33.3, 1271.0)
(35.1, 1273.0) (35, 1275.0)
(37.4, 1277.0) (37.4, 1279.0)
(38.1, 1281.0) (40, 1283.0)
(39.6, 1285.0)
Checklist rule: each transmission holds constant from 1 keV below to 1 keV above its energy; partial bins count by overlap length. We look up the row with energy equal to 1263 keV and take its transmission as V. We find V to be 29.8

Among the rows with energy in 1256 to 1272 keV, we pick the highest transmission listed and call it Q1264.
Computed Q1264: 34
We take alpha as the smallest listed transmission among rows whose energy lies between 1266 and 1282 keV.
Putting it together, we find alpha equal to 33.3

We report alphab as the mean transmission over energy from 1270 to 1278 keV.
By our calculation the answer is 35.2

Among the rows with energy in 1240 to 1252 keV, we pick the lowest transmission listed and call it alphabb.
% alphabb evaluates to 14.4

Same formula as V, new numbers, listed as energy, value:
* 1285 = 39.6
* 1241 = 16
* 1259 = 28.1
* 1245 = 14.5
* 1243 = 14.4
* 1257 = 26.3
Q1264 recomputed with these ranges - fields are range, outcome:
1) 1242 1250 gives 16.3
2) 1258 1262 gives 28.9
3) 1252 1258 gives 26.3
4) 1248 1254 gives 19.5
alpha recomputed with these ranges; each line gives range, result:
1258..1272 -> 28.1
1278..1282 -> 37.4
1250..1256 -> 17.7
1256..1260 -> 26.3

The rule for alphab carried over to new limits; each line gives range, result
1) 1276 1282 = 37.6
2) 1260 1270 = 31.6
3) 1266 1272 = 33.7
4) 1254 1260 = 25.8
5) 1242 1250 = 15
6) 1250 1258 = 21.6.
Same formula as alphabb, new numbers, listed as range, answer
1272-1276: 35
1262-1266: 29.8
